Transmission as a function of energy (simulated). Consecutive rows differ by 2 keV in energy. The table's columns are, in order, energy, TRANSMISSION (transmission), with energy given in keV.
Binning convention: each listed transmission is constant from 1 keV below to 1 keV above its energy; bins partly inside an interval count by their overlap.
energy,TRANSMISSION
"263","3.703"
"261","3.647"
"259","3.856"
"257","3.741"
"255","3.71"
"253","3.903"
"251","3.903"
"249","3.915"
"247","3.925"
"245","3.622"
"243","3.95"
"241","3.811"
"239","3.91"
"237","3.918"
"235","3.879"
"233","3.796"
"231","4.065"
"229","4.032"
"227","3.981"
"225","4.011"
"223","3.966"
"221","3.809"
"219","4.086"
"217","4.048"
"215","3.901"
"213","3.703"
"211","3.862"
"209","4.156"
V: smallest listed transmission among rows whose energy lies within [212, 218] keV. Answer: 3.703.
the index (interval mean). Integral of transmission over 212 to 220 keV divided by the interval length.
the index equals 3.93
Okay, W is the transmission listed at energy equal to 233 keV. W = 3.796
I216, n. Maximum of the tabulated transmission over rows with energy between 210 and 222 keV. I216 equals 4.086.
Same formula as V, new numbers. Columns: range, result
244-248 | 3.622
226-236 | 3.796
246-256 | 3.71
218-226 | 3.809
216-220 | 4.048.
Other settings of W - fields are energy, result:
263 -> 3.703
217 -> 4.048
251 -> 3.903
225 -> 4.011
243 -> 3.95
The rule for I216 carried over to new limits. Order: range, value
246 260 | 3.925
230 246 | 4.065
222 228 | 4.011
